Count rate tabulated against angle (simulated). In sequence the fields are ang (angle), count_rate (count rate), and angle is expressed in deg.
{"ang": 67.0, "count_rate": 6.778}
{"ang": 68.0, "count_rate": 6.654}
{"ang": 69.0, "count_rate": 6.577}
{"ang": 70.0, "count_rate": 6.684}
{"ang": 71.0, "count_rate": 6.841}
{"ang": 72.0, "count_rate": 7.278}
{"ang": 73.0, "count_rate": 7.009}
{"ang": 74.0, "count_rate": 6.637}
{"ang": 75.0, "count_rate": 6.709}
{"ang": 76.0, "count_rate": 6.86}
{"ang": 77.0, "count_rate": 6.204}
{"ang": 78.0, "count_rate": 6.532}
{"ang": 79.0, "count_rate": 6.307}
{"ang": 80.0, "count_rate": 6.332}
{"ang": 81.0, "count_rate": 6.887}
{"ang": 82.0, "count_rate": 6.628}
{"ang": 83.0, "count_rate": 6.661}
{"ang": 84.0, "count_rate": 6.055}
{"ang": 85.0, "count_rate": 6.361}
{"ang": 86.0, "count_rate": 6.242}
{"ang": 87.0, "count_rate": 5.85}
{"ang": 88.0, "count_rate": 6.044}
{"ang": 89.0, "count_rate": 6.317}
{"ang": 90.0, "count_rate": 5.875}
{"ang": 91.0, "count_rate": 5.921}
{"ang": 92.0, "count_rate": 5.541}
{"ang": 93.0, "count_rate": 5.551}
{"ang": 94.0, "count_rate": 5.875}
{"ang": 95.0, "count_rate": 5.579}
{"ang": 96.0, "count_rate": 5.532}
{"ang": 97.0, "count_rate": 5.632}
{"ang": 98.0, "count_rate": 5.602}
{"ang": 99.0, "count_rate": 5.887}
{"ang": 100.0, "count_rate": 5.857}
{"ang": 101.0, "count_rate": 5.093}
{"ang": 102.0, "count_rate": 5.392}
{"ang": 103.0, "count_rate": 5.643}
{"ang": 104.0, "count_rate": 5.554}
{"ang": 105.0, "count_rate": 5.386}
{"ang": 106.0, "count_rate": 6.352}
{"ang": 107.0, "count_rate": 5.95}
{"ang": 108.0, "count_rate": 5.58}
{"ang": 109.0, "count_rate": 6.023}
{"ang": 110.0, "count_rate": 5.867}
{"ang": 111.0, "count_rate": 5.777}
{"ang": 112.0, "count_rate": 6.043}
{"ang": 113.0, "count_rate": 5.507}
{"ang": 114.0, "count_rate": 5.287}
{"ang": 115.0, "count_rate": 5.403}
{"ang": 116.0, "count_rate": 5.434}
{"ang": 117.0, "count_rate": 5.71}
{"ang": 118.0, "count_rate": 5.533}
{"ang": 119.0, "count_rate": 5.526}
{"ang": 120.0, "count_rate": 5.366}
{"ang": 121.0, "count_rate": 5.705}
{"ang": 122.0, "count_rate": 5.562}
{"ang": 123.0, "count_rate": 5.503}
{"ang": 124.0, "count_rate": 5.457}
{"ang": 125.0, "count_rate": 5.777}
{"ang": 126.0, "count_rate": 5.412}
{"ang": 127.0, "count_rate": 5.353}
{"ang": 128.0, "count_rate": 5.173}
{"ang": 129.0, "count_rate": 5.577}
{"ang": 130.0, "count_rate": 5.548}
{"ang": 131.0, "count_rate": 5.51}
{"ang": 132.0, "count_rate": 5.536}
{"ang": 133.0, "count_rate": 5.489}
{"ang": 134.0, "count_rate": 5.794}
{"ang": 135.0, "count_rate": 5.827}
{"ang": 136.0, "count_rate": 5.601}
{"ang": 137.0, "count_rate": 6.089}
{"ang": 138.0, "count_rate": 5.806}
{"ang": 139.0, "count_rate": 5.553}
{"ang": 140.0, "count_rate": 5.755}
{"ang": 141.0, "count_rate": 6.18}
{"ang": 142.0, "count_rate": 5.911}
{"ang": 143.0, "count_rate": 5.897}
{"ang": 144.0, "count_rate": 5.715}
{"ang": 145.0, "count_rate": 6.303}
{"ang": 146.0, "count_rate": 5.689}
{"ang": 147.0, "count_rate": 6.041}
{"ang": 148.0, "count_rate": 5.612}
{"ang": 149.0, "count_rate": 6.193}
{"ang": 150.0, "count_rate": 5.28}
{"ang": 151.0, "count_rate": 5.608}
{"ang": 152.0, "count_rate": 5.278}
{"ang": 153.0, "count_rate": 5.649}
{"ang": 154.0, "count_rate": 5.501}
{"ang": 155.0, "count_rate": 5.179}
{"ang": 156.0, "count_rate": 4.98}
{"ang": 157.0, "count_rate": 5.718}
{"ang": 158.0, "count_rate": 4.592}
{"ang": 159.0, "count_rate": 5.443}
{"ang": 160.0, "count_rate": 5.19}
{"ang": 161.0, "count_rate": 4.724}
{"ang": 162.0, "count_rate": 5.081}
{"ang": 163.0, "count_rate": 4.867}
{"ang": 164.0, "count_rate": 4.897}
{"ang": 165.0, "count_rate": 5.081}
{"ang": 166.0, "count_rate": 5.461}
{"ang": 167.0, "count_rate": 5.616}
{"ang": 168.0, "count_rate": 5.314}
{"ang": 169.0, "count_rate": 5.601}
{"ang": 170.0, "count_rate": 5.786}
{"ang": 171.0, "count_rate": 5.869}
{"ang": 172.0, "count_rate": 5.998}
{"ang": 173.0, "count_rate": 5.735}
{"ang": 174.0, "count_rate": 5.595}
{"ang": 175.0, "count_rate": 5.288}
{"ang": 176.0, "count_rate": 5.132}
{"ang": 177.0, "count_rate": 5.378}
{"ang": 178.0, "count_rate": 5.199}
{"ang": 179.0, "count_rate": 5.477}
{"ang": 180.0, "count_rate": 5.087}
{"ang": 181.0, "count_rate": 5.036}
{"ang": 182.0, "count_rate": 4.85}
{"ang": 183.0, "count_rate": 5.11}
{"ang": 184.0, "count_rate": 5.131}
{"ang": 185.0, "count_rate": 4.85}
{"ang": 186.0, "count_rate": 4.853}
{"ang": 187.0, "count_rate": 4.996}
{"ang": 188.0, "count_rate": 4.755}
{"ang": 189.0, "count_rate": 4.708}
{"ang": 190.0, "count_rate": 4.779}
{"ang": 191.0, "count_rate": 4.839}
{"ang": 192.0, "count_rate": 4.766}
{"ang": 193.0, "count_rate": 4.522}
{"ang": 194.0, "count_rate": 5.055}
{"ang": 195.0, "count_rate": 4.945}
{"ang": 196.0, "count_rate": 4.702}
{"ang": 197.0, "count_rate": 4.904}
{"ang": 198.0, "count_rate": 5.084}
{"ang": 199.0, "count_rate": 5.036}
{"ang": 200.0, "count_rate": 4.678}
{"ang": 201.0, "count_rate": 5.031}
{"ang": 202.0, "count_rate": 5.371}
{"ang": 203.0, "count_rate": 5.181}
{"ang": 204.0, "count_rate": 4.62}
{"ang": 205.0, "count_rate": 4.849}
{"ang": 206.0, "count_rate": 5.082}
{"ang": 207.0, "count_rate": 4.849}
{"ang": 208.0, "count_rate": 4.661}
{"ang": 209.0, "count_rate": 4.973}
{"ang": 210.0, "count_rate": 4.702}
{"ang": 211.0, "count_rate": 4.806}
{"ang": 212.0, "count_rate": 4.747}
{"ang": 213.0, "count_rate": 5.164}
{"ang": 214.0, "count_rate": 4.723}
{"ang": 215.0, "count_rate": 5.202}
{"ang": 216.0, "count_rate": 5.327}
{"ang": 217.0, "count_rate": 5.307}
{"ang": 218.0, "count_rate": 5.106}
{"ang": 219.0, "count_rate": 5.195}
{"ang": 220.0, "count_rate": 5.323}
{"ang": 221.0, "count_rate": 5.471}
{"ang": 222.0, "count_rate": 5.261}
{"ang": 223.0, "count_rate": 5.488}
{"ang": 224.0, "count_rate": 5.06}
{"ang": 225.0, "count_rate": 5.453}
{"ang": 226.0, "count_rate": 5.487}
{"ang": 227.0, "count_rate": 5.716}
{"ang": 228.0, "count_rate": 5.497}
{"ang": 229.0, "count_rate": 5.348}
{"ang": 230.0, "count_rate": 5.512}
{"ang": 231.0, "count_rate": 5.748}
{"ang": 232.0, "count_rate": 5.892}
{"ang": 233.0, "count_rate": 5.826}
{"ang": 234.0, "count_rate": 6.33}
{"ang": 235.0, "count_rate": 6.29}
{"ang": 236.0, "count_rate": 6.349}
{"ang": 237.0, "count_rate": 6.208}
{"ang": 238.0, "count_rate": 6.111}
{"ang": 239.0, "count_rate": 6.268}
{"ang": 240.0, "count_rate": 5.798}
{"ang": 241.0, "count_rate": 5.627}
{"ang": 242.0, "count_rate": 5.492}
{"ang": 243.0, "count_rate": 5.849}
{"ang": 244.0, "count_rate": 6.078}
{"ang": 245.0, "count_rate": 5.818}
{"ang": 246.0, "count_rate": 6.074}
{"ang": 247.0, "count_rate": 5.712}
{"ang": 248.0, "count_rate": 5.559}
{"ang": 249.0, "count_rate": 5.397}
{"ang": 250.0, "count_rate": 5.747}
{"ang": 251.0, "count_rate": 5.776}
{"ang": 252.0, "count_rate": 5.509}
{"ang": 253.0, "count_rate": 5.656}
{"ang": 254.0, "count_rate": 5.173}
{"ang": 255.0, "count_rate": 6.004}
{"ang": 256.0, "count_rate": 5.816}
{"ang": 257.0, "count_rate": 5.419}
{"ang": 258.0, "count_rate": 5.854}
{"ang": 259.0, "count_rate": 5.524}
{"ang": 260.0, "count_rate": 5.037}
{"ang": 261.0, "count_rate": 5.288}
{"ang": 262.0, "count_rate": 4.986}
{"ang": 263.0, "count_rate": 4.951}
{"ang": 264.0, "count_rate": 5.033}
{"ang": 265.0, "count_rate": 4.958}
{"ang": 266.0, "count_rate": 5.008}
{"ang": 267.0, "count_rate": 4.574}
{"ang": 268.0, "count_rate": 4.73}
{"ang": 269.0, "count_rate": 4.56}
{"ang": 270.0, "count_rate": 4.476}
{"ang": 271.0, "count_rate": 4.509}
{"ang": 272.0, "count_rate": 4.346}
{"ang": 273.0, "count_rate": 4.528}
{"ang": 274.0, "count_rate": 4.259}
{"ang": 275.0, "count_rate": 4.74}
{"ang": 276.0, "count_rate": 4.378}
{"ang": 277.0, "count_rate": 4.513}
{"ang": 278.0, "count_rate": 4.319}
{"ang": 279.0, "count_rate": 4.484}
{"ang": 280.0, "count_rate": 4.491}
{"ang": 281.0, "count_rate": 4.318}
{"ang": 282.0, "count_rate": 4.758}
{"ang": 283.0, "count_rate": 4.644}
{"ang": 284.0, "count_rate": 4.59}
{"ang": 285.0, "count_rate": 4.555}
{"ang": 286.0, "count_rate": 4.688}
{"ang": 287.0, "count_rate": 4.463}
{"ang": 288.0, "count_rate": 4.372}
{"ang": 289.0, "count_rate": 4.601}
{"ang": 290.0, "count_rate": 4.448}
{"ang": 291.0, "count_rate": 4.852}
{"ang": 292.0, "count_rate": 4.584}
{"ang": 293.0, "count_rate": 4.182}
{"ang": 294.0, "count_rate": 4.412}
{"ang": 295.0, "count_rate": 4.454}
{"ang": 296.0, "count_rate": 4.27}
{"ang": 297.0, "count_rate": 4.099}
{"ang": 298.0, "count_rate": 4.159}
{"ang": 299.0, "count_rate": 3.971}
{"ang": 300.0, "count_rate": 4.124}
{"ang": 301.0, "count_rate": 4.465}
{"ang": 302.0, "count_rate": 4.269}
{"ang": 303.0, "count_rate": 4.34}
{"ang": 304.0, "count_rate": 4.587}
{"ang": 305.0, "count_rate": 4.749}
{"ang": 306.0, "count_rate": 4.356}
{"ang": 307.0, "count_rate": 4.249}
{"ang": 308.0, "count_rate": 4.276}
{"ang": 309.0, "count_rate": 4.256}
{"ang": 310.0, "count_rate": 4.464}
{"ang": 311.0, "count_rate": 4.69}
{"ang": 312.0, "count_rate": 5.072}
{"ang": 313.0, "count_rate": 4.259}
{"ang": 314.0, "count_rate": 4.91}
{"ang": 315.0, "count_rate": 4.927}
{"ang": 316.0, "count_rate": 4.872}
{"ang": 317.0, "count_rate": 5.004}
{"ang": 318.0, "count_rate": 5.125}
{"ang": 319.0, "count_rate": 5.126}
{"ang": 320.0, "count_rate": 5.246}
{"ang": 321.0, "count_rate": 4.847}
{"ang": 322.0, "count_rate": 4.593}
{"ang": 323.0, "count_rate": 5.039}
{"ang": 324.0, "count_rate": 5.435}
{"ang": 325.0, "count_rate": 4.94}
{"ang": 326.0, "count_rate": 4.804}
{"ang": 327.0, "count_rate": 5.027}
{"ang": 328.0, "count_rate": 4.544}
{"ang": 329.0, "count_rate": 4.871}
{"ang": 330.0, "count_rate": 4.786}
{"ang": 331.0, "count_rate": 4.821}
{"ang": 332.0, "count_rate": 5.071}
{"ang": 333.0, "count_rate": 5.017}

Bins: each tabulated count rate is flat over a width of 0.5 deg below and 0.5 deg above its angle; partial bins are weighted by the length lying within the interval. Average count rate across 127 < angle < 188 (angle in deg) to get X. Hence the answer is 5.45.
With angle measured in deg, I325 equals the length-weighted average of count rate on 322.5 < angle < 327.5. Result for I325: 5.05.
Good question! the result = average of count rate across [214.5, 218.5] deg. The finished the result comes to 5.24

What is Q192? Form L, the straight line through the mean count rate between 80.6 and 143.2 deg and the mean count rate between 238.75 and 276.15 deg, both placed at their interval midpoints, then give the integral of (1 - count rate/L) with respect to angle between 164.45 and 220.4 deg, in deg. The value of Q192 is 4.0 deg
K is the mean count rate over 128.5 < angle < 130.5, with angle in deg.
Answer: 5.56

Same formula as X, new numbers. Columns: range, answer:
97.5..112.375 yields 5.73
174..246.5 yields 5.27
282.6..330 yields 4.61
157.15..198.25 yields 5.13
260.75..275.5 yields 4.72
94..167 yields 5.57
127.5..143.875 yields 5.7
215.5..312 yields 5.05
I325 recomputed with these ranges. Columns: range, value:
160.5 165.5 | 4.93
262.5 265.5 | 4.98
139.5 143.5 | 5.94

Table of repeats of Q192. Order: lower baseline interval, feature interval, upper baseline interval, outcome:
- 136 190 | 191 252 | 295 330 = -3.2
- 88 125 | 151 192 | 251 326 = 0.9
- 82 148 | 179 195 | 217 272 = 2.0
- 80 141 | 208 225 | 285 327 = 0.0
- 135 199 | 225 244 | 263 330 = -3.4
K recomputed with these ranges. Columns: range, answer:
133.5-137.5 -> 5.83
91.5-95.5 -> 5.64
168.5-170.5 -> 5.69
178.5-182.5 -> 5.11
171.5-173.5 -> 5.87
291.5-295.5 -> 4.41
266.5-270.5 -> 4.58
